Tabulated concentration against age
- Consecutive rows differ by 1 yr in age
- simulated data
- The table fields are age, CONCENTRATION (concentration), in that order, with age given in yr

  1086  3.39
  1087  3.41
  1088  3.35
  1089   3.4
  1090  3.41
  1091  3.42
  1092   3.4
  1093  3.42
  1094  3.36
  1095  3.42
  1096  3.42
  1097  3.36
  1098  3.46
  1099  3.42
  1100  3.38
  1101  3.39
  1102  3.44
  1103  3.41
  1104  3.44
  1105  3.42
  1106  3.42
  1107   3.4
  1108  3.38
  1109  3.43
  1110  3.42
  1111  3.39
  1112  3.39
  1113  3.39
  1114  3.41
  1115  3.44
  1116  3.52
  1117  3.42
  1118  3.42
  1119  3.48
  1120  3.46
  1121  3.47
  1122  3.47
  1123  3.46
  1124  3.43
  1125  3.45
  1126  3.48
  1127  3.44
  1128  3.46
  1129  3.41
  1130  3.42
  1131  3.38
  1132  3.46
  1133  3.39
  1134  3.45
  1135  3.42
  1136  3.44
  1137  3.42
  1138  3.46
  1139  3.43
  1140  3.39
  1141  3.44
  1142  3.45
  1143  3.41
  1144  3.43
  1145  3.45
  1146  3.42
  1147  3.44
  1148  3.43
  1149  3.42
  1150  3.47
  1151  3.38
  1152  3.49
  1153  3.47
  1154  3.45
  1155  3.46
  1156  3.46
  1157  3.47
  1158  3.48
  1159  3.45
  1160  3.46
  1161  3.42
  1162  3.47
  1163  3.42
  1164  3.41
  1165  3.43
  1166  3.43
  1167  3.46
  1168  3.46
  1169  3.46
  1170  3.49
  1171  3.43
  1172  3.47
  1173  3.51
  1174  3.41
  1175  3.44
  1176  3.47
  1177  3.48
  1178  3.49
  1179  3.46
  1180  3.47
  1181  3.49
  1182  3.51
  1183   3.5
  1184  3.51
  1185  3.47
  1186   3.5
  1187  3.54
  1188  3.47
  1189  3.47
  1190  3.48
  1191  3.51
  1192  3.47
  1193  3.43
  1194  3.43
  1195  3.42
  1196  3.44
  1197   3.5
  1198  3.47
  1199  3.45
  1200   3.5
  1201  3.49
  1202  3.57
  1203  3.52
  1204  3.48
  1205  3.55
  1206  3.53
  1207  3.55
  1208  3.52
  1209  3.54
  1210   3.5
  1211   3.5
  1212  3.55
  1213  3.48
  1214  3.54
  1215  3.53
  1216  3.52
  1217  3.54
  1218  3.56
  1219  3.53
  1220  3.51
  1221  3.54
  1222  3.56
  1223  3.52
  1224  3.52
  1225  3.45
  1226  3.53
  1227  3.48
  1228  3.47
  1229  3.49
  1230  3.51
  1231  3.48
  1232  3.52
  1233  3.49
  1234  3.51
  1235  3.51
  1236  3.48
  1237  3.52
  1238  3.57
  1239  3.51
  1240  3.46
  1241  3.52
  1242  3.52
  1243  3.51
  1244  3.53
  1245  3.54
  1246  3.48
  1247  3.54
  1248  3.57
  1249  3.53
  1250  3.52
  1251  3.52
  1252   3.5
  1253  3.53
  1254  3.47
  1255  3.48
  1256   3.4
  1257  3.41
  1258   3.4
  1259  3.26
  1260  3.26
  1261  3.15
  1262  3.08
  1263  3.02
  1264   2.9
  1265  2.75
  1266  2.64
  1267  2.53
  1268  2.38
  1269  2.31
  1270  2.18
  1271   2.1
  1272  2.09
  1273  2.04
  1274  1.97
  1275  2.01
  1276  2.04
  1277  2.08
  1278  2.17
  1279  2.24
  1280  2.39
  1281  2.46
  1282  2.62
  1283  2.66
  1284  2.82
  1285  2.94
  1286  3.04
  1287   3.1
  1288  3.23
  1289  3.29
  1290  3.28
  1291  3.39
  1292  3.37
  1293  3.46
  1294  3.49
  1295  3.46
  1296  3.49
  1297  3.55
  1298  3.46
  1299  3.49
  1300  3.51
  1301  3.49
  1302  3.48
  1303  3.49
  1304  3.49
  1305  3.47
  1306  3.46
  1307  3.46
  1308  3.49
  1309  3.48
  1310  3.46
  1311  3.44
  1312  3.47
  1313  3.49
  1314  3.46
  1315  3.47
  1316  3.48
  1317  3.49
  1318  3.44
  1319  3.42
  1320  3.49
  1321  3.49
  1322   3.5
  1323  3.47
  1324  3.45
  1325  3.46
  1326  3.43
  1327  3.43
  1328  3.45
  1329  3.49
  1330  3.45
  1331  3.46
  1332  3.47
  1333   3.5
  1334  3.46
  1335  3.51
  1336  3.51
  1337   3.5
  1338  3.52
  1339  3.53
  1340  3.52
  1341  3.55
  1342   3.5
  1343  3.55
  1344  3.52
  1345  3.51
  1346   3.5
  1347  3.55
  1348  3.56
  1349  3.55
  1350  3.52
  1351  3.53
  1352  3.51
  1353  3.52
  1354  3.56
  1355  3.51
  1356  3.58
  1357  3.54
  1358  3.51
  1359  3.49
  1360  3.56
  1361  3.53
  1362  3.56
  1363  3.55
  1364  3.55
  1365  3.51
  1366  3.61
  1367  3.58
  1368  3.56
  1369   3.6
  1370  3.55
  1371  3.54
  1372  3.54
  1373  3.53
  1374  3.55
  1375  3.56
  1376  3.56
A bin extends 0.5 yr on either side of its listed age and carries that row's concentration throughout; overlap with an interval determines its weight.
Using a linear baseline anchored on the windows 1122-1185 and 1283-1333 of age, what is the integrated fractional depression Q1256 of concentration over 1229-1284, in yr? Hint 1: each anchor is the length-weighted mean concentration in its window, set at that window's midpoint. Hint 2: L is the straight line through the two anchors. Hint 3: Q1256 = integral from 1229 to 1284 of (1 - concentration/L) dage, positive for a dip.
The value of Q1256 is 6.20 yr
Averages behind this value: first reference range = 3.45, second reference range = 3.41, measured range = 3.04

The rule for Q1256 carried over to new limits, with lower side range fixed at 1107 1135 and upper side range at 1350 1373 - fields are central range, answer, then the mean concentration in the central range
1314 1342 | 0.39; 3.48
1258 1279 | 5.92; 2.51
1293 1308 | 0.14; 3.48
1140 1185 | -0.03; 3.45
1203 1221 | -0.26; 3.53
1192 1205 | -0.03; 3.48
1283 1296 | 1.05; 3.23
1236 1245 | -0.07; 3.52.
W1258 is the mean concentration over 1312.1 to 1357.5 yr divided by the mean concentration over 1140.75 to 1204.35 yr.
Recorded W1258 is 1.01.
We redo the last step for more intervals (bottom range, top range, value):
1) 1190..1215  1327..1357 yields 1.00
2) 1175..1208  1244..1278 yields 0.84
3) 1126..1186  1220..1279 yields 0.91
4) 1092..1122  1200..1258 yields 1.03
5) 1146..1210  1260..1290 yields 0.74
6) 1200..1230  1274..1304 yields 0.85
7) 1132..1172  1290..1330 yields 1.01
